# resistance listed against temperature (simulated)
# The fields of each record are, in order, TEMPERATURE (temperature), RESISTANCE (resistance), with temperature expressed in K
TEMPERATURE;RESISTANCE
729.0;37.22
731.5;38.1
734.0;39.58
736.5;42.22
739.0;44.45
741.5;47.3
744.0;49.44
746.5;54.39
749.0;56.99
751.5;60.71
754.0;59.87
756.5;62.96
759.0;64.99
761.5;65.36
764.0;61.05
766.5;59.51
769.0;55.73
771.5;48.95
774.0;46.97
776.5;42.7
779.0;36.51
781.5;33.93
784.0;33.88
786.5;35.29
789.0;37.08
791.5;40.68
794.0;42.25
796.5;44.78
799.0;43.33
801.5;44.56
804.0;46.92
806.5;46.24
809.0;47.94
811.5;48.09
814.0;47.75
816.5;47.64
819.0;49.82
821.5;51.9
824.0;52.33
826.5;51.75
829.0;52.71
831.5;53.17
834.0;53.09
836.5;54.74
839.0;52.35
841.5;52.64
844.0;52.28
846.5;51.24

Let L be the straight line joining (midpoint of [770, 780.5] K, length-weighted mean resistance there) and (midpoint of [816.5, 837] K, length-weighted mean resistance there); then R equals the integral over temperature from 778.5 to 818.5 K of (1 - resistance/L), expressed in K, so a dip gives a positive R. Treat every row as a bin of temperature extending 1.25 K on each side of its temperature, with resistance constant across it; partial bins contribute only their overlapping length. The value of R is 4.3 K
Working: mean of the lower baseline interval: 43.8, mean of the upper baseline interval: 52.1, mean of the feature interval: 42.6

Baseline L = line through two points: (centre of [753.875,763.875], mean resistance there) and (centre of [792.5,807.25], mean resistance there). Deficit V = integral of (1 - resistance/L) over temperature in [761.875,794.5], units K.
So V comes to 6.0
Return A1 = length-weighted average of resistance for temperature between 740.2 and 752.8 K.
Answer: 53.8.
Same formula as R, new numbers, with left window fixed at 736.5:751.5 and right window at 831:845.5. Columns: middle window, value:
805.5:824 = 1.3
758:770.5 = -2.4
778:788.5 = 3.4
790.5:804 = 2.2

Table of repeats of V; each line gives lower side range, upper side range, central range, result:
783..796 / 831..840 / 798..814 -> -1.0 K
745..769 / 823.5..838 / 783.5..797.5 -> 4.4 K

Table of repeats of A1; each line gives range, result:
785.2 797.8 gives 40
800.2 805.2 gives 45.7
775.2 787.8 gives 36.5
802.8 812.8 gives 47.3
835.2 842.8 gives 53.2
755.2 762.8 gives 64.4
